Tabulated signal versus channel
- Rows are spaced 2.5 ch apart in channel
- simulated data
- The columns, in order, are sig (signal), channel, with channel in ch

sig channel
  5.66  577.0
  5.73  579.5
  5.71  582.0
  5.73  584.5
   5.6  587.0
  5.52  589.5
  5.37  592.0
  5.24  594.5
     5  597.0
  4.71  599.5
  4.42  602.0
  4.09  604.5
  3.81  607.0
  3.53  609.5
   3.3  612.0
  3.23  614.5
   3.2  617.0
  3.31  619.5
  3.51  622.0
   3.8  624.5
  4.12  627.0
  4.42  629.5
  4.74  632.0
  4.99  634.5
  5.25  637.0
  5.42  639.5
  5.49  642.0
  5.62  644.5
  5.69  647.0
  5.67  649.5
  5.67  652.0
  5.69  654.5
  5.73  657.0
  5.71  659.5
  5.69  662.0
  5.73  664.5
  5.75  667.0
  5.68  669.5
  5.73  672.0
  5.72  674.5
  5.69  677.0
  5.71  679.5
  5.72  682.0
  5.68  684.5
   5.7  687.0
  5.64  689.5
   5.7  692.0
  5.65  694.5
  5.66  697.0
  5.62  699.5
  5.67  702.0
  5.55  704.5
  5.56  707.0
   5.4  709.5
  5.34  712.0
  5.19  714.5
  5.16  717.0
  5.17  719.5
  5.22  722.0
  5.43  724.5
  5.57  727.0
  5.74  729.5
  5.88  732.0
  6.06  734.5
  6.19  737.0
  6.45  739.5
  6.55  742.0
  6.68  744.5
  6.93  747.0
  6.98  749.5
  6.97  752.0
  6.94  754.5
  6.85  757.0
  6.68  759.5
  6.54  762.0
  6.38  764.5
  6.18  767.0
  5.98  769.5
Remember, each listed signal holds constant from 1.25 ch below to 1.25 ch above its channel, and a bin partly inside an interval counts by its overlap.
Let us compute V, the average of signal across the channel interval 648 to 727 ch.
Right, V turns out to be 5.59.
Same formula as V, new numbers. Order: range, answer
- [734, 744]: 6.36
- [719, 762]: 6.28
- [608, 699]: 5.1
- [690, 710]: 5.61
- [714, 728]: 5.29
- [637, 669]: 5.64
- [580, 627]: 4.41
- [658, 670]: 5.71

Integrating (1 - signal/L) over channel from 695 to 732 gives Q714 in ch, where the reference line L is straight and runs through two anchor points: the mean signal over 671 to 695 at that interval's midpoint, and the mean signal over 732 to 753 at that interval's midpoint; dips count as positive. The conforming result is 4.0 ch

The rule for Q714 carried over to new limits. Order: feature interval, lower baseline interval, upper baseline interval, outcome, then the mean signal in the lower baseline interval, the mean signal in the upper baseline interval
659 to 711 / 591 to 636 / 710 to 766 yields -3.9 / 4.15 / 6.12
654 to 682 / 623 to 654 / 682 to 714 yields -2.0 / 5.08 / 5.59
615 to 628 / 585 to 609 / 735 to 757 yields 4.0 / 4.85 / 6.7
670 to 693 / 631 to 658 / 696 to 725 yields -1.1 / 5.45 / 5.41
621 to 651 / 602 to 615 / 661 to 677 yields -1.8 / 3.69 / 5.71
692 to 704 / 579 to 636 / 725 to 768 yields 0.2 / 4.47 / 6.43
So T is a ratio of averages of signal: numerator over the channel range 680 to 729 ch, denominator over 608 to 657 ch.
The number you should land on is 1.2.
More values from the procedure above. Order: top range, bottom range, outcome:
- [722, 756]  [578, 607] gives 1.23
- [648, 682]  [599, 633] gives 1.48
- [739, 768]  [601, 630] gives 1.81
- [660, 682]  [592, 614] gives 1.33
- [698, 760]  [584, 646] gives 1.32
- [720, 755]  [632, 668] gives 1.12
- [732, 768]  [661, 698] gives 1.15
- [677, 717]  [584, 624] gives 1.29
